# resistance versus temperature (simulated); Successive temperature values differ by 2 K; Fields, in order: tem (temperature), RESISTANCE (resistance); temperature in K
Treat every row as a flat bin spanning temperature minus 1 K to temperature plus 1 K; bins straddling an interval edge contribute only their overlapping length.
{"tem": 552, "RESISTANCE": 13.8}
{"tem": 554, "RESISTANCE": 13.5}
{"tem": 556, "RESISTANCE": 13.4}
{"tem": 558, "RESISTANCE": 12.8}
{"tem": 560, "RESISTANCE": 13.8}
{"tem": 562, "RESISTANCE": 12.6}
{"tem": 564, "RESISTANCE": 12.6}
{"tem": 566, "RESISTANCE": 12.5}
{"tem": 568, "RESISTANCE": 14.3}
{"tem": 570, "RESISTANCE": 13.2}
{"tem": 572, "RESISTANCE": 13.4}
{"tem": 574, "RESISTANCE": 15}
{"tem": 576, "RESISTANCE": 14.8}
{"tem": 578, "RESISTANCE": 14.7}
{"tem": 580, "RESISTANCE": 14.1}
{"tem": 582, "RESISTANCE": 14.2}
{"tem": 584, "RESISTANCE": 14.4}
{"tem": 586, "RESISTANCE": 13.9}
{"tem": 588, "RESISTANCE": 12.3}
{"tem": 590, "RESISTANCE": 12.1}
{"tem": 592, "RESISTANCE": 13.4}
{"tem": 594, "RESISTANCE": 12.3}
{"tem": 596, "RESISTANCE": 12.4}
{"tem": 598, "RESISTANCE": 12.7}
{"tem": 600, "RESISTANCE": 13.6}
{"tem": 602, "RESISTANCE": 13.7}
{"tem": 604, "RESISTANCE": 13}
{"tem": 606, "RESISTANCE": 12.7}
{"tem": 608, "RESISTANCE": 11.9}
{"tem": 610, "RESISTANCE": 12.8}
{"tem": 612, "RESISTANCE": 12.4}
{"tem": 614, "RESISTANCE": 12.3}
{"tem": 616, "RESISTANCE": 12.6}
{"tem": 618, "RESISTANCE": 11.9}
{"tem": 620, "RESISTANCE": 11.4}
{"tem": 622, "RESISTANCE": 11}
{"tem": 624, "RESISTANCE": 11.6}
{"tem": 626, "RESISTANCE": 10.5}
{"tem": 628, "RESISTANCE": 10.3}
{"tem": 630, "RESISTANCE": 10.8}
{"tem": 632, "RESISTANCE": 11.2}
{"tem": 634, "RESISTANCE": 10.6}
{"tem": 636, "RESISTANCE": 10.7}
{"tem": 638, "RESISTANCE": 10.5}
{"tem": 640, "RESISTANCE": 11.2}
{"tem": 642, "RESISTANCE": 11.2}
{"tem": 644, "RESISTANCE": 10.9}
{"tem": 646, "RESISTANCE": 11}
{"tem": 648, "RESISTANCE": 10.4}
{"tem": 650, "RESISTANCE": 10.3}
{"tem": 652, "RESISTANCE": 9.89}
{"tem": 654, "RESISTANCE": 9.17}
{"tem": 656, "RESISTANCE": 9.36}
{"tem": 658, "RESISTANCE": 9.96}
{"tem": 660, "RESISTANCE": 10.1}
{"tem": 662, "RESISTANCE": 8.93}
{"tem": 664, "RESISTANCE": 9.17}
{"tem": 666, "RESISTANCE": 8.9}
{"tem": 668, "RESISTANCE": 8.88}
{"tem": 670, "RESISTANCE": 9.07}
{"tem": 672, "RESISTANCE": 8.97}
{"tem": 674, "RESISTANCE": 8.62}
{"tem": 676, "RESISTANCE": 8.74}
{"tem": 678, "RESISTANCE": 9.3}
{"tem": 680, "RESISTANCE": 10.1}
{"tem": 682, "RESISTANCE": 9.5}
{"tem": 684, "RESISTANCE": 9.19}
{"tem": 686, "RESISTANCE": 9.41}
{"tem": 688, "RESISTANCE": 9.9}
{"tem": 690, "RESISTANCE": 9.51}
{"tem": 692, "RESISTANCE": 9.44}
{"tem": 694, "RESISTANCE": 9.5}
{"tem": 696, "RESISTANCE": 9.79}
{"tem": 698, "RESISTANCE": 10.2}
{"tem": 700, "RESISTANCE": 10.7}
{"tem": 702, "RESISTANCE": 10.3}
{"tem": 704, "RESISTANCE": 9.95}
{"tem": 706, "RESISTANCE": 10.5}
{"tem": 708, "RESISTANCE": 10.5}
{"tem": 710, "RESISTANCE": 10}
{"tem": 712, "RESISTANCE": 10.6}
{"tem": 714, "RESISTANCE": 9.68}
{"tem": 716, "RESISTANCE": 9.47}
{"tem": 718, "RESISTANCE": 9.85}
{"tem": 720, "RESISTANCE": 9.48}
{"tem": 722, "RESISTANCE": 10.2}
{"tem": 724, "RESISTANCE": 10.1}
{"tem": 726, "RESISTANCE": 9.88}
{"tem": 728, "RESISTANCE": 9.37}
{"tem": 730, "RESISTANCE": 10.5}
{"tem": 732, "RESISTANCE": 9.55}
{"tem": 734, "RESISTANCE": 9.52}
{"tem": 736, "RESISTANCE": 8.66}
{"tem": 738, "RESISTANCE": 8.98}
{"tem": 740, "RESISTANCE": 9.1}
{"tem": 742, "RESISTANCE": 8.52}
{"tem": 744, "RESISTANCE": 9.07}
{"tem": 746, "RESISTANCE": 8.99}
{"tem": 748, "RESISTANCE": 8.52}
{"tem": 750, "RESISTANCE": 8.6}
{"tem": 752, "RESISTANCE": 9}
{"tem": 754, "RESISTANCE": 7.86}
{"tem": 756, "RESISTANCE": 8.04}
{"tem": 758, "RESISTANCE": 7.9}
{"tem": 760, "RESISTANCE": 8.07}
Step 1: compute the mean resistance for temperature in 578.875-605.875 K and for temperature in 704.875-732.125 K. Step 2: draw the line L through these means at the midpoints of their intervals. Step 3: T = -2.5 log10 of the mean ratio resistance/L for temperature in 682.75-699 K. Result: 0.12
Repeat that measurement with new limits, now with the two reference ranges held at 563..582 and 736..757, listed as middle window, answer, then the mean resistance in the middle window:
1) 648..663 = 0.17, 9.72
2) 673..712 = 0.05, 9.77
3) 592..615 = 0.02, 12.7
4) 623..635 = 0.13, 10.8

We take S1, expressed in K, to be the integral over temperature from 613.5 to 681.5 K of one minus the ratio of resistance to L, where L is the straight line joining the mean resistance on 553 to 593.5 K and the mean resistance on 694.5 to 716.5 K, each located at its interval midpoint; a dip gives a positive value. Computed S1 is 8.2 K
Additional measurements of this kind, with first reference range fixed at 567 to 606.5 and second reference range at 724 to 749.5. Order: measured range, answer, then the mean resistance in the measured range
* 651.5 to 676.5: 4.7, 9.21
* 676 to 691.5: 1.8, 9.5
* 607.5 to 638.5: 2.7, 11.4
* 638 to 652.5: 1.4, 10.7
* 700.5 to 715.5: -0.2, 10.2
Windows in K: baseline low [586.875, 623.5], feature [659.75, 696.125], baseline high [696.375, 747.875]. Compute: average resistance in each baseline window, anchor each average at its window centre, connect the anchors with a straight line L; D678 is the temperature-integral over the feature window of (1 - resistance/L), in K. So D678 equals 4.9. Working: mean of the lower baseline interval 12.5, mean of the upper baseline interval 9.73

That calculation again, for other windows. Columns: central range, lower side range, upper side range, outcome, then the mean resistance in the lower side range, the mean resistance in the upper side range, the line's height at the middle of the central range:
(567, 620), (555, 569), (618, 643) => -4.6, 13.1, 11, 12.1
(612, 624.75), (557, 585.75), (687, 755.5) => 0.6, 13.7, 9.57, 12.4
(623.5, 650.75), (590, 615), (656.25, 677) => 0.0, 12.7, 9.14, 10.8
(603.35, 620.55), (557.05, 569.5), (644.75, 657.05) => -1.4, 13.1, 10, 11.4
